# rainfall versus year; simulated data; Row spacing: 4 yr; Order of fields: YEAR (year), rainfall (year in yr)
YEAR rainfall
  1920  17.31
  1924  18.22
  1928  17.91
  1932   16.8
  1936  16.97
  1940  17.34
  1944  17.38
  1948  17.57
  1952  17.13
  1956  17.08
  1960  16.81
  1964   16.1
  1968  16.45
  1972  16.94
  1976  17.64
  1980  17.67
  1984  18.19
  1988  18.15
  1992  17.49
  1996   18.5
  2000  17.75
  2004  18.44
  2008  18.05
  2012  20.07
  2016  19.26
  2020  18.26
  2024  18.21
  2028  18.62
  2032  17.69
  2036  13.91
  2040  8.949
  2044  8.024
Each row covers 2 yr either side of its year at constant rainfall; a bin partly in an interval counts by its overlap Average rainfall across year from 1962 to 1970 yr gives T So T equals 16.3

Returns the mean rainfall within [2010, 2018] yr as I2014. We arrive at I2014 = 19.7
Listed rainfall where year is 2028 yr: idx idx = 18.62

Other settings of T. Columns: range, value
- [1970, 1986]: 17.6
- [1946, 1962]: 17.1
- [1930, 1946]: 17.1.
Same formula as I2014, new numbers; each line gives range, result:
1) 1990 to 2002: 17.9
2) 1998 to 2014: 18.6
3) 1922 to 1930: 18.1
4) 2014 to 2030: 18.6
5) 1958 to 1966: 16.5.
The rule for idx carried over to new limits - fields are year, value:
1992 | 17.49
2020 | 18.26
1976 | 17.64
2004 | 18.44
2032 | 17.69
